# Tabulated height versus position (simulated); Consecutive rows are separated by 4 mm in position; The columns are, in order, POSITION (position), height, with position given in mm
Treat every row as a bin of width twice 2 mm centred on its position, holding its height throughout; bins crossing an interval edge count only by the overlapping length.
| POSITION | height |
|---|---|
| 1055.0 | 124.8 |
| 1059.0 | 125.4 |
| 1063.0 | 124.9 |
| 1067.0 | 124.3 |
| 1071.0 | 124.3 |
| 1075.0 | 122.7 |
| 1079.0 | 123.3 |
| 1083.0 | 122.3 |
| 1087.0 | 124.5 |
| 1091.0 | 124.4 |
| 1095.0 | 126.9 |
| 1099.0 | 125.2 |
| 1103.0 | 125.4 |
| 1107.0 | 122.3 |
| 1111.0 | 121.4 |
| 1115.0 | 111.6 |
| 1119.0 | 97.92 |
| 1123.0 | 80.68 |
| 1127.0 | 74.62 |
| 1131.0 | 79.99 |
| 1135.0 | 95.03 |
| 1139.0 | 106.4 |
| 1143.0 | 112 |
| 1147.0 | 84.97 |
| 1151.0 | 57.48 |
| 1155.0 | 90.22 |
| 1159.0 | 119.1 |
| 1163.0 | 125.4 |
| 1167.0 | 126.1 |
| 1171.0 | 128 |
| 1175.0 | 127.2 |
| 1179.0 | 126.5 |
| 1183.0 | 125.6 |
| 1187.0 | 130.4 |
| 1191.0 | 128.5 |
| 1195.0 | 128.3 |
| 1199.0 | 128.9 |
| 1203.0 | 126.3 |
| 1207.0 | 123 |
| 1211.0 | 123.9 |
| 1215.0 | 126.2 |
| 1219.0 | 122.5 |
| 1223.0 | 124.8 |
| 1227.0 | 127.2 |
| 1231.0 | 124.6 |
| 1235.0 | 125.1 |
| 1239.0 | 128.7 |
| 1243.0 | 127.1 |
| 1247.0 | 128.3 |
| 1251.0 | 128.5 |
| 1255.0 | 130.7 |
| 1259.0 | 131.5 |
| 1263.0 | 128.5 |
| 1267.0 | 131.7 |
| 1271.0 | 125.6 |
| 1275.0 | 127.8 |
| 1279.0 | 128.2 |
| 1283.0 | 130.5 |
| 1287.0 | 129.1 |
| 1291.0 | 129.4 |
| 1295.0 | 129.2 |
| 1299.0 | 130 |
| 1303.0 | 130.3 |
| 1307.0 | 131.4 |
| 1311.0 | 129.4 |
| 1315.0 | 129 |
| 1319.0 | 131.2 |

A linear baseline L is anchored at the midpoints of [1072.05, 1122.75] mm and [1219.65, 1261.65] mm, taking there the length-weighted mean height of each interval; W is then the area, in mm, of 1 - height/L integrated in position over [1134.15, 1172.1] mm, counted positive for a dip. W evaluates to 5.7 mm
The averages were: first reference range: 119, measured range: 104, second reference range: 127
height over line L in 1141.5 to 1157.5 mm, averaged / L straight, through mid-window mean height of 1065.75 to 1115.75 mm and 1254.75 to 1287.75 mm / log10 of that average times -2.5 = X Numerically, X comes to 0.40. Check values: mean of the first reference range 123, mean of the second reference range 129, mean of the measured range 86.4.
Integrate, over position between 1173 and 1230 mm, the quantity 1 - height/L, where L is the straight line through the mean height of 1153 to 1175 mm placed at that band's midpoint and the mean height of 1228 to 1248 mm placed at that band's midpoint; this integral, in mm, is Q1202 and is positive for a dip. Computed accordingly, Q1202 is -1.7 mm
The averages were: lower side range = 119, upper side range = 127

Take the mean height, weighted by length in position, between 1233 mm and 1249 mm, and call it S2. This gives 127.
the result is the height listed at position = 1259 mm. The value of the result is 131.5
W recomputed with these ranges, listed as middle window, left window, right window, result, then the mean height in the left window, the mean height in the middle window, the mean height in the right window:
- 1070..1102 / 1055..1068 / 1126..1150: -2.9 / 125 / 124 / 91.5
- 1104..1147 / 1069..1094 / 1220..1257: 8.5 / 124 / 100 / 127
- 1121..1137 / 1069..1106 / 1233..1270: 5.5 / 124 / 82.6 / 129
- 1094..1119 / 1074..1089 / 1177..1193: 0.9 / 123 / 120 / 128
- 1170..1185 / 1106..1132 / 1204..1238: -1.8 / 98.1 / 127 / 125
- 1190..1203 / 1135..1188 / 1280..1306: -1.3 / 111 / 128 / 130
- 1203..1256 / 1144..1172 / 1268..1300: -3.7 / 104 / 126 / 129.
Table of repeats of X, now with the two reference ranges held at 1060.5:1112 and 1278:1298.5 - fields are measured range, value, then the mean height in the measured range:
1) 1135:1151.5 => 0.32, 93.8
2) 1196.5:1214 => 0.01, 126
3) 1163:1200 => -0.01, 128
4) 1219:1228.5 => 0.02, 125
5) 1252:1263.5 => -0.01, 130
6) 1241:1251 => 0.00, 128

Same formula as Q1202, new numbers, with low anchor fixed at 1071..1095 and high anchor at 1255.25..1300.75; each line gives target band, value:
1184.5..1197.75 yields -0.22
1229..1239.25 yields 0.19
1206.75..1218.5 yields 0.29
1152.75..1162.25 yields 1.49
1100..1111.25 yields 0.09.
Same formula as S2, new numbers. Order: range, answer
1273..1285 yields 129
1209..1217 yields 125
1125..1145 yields 93.6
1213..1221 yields 124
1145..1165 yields 95.4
